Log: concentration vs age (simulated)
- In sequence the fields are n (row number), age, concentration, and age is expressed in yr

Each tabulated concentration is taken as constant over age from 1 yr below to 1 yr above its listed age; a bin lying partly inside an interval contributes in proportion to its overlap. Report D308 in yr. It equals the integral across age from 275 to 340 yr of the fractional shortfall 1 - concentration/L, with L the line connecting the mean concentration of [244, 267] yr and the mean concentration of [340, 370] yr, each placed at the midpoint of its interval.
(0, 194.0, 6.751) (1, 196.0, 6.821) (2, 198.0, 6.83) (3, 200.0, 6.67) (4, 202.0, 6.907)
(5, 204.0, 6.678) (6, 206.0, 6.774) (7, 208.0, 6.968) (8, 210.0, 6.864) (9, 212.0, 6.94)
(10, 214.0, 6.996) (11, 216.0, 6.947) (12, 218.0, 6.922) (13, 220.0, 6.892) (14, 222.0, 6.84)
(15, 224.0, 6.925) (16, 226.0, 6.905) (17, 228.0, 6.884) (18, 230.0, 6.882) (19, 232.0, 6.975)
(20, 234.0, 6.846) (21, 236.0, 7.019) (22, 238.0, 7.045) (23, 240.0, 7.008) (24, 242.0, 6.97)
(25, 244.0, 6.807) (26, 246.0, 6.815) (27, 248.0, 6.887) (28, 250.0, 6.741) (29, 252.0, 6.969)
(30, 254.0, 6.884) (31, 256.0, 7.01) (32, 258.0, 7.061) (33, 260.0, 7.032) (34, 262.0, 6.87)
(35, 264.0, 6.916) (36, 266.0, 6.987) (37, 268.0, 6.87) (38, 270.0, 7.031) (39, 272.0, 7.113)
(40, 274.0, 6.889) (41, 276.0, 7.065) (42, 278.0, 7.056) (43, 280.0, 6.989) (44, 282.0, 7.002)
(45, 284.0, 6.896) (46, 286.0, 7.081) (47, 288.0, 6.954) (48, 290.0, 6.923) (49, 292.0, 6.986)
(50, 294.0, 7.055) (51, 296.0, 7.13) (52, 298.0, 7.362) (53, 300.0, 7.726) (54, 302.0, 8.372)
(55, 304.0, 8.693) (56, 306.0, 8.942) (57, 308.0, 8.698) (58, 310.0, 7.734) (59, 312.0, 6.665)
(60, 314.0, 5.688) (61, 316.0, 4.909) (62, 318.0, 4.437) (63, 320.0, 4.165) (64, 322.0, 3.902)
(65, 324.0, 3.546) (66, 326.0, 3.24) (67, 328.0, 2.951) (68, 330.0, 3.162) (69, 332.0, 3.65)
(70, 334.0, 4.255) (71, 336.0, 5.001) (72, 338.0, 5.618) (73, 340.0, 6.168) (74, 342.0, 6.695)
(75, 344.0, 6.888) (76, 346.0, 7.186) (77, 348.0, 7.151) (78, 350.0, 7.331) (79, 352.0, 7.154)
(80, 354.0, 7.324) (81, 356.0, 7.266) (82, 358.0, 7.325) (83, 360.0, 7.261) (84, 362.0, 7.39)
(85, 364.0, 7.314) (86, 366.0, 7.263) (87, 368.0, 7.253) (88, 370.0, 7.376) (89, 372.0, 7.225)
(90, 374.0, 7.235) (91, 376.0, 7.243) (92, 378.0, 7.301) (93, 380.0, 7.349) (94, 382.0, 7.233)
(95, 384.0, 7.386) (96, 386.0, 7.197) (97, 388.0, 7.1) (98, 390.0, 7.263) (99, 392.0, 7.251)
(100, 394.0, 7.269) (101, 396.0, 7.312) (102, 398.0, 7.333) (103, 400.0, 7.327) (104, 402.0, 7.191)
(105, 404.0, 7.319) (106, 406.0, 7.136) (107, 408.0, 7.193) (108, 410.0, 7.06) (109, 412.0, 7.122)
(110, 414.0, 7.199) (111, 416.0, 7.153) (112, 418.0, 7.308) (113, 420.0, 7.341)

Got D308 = 8.5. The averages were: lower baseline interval 6.92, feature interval 6.12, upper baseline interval 7.17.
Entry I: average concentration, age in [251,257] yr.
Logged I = 6.95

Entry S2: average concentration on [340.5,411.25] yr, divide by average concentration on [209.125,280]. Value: 1.0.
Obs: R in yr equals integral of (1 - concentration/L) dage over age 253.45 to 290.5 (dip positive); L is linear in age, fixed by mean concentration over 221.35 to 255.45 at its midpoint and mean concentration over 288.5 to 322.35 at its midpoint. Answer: -0.6 yr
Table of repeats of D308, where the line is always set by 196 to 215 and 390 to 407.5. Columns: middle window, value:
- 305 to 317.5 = 0.1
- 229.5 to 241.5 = -0.1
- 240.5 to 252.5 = 0.1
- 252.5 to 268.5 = 0.0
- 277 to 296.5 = 0.1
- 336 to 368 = 0.9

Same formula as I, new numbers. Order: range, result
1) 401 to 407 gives 7.22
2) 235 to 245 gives 6.97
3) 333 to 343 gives 5.55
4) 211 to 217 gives 6.96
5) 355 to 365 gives 7.31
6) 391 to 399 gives 7.29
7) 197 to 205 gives 6.77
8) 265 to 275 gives 6.98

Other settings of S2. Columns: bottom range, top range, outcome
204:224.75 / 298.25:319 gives 1.04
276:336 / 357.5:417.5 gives 1.18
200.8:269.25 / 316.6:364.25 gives 0.82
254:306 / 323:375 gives 0.86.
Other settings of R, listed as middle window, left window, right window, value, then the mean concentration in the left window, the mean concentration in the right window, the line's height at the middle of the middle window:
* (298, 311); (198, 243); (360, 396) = -2.2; 6.9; 7.27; 7.1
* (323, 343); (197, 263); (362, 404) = 7.6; 6.9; 7.28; 7.15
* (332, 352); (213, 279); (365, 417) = 2.7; 6.94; 7.24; 7.14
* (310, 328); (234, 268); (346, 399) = 6.2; 6.93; 7.27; 7.12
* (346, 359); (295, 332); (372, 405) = -1.3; 5.9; 7.27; 6.61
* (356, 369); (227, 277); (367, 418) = -0.2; 6.94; 7.24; 7.18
